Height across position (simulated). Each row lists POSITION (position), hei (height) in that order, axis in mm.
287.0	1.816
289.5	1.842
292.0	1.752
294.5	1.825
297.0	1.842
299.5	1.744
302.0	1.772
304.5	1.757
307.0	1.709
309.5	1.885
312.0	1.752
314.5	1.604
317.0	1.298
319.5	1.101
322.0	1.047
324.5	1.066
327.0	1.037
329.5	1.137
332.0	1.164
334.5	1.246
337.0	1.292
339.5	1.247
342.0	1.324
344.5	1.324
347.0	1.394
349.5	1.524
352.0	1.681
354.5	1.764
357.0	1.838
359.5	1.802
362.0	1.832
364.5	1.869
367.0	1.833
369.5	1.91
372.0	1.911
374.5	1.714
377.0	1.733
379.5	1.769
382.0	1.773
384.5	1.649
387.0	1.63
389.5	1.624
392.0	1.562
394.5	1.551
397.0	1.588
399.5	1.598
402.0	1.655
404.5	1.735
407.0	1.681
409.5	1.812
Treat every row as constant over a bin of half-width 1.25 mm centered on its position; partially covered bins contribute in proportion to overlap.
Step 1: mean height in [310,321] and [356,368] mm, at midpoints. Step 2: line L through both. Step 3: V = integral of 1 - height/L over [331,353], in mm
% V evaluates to 4.2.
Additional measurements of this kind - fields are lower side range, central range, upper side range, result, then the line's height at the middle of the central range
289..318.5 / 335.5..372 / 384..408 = 0.98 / 1.67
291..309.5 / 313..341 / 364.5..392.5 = 8.85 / 1.77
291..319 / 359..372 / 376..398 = -1.49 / 1.67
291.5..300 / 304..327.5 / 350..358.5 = 4.66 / 1.78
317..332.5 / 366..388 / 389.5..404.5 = -4.60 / 1.47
